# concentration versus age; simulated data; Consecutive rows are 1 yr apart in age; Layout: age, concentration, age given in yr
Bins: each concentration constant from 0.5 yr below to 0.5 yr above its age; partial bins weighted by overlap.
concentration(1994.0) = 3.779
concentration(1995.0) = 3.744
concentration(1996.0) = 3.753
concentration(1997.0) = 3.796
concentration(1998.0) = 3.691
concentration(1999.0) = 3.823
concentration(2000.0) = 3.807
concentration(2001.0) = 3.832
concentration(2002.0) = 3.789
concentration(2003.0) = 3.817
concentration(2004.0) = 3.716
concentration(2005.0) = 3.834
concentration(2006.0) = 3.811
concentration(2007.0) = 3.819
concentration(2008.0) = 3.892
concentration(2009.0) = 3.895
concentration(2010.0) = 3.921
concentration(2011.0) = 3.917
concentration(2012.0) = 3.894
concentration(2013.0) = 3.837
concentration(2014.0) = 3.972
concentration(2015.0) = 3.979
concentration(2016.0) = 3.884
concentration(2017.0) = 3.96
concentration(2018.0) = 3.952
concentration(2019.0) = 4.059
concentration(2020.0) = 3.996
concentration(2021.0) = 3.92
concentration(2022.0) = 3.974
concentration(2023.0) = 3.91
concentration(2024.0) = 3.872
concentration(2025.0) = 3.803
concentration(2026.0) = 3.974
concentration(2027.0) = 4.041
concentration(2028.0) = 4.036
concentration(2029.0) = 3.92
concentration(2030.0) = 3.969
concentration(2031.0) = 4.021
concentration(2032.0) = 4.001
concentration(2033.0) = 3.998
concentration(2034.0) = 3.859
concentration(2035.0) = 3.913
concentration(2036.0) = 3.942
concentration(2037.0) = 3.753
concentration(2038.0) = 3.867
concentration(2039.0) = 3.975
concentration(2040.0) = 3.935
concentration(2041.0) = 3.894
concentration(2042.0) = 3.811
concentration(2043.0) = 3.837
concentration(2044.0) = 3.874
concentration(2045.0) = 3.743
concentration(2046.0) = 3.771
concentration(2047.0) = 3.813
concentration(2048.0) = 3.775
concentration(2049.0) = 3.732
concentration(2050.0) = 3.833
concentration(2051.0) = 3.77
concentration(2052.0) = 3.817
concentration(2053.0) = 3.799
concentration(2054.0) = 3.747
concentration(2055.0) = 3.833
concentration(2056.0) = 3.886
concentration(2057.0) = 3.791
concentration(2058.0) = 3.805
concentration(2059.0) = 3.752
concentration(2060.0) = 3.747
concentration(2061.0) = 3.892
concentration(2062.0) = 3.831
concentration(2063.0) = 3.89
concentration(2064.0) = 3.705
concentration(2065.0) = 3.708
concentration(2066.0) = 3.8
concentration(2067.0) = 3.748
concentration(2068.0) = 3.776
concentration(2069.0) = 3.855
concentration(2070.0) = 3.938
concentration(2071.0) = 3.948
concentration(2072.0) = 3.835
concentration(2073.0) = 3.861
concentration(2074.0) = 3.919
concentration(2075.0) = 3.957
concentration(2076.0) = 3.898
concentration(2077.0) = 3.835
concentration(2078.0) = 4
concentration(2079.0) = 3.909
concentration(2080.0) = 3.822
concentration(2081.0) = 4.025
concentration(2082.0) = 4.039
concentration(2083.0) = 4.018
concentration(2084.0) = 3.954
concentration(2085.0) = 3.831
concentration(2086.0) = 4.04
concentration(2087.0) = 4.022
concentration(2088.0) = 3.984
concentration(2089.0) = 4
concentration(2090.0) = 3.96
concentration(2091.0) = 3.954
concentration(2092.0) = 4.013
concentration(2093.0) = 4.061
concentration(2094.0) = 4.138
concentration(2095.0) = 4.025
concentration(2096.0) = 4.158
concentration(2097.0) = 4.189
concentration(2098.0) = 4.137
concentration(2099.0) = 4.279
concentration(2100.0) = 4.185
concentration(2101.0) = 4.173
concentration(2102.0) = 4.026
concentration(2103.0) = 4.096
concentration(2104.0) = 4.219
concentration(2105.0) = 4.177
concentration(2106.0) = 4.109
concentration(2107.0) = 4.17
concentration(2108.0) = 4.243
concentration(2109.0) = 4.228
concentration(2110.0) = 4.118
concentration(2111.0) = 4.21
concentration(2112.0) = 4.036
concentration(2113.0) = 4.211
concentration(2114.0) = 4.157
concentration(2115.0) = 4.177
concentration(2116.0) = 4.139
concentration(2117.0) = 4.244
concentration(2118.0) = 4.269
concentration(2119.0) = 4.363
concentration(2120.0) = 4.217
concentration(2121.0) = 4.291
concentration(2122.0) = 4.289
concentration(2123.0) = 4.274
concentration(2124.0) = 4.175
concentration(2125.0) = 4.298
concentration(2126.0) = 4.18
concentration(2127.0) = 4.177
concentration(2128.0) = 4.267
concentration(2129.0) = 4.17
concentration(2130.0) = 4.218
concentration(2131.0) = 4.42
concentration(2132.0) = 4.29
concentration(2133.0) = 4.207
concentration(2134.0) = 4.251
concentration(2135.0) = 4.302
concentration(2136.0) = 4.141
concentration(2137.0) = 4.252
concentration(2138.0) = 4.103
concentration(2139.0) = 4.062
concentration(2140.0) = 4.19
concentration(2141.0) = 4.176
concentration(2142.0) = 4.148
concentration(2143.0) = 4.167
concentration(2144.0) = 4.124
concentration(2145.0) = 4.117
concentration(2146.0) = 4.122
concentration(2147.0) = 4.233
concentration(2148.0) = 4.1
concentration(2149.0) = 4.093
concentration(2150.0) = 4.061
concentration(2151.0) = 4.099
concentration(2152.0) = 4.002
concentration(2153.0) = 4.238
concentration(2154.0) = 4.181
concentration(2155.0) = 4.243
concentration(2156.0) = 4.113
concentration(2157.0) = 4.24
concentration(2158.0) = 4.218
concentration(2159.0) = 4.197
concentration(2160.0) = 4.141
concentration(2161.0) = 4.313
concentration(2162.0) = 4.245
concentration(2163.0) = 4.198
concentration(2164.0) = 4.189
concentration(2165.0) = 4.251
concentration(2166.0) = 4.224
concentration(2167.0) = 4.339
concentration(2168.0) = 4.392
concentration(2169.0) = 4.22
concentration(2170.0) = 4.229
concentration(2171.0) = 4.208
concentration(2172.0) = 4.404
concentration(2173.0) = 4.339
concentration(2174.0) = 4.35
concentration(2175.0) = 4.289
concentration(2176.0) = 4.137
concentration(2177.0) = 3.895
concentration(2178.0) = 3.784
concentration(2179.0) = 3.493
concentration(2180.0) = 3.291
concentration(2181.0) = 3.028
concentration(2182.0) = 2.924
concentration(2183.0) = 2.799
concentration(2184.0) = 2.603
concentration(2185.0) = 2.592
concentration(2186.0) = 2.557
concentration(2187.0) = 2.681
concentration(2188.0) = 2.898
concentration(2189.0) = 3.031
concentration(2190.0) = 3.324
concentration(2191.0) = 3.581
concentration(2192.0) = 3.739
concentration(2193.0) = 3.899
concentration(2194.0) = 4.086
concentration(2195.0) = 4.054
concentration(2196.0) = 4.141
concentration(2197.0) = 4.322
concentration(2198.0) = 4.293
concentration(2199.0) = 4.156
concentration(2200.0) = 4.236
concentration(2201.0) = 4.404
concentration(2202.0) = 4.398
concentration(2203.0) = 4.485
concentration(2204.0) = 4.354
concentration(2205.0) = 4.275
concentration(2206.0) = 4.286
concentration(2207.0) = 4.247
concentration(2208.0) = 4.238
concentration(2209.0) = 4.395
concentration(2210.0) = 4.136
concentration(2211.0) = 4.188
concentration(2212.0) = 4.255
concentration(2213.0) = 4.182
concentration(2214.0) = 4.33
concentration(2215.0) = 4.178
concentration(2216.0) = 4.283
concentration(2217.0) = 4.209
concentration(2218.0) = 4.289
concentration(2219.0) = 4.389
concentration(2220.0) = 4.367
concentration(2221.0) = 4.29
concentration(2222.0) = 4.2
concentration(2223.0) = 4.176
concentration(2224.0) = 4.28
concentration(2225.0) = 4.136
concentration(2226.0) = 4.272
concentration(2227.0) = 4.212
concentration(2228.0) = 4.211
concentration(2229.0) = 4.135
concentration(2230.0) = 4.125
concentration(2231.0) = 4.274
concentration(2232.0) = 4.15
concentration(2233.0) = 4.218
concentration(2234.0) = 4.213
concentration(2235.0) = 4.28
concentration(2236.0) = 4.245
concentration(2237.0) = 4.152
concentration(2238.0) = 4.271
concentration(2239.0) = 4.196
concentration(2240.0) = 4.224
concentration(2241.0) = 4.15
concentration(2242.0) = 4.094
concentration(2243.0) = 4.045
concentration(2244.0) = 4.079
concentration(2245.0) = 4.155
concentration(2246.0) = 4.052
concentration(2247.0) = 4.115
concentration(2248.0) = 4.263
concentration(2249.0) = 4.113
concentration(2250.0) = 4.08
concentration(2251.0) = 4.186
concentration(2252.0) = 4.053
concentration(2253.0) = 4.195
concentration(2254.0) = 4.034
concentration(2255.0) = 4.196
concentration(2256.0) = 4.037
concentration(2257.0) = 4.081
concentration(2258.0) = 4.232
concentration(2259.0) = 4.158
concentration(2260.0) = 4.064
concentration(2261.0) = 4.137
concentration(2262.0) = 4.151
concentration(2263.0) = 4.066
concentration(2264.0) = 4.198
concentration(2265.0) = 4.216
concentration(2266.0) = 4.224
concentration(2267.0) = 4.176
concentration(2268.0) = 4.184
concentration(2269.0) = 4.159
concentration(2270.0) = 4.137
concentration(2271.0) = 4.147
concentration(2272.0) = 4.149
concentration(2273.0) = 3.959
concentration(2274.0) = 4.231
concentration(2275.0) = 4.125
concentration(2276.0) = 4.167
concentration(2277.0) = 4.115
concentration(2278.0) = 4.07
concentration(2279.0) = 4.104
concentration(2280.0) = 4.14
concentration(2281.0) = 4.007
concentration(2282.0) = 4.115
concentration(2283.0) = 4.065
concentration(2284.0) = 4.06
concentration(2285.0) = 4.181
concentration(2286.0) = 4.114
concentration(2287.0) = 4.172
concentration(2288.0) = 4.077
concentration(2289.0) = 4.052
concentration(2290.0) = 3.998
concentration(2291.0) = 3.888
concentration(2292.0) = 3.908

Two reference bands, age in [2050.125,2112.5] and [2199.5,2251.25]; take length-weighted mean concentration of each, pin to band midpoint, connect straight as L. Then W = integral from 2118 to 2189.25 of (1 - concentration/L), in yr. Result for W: 1.5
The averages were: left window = 3.97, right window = 4.23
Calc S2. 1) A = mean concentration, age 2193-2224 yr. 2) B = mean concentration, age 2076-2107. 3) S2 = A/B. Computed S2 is 1.05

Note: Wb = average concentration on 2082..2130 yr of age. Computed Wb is 4.14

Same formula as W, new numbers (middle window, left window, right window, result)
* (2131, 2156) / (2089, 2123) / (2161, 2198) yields -1.34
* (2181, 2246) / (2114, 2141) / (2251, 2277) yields 2.63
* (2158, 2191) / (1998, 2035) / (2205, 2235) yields 3.33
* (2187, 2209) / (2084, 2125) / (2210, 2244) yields 1.04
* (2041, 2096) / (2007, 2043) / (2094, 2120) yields 2.43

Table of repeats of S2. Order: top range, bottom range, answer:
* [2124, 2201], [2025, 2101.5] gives 1.02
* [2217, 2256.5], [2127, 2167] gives 1.00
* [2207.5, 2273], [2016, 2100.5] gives 1.07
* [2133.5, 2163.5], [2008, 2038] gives 1.06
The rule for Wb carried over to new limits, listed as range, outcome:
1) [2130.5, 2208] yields 3.99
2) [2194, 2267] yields 4.2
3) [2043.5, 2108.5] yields 3.94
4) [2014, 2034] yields 3.96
